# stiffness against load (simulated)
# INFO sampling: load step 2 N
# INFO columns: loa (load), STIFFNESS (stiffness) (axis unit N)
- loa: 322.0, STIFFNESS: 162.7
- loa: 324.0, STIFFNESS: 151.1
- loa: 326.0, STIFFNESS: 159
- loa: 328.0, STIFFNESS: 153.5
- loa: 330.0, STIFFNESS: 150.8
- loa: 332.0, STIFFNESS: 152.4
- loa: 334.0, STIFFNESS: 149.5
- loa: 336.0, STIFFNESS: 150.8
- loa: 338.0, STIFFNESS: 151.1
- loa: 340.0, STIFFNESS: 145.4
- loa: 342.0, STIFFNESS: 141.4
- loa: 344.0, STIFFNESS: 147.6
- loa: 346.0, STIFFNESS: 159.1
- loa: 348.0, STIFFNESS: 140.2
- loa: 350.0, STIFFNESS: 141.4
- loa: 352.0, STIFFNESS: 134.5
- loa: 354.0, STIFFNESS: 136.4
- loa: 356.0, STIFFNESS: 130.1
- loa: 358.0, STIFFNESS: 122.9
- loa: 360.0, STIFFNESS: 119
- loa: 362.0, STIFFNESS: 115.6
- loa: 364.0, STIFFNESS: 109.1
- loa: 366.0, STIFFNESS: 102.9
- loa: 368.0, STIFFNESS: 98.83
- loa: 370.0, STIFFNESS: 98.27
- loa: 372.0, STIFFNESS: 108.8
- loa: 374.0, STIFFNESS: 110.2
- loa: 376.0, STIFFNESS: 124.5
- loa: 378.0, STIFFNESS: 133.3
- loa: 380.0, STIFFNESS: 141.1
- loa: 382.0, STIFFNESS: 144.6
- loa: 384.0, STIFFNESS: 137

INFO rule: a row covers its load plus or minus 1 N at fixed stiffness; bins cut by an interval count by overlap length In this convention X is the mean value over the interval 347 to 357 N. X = 137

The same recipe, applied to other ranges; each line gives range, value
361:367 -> 109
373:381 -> 127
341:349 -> 147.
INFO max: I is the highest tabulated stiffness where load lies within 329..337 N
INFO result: 152.4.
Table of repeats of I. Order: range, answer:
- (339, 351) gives 159.1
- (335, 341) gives 151.1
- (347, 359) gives 141.4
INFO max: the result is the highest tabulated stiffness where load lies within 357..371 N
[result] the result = 122.9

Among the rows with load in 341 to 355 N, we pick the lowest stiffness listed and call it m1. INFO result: 134.5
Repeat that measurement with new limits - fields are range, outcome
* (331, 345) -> 141.4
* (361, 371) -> 98.27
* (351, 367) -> 102.9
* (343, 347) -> 147.6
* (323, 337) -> 149.5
